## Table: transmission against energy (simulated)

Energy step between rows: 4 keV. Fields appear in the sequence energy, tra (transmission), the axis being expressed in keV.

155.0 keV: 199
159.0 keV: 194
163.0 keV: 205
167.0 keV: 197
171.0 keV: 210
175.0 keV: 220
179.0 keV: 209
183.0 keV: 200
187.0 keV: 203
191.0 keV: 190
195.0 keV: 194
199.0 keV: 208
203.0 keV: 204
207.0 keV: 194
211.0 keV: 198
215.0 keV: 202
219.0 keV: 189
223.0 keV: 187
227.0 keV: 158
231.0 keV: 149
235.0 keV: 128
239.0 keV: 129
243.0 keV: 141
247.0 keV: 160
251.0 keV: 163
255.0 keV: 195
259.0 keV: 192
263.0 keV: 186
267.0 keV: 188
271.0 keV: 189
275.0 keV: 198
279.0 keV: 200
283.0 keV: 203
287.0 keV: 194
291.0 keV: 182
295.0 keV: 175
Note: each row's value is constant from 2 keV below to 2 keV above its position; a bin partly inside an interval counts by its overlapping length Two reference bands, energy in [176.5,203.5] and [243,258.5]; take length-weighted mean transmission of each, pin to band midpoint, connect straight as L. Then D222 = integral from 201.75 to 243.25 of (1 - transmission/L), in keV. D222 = 3.1 keV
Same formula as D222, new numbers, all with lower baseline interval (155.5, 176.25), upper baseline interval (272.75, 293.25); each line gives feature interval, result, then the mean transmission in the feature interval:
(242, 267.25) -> 2.8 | 175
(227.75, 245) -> 5.2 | 138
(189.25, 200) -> 0.3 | 197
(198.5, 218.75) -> 0.1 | 200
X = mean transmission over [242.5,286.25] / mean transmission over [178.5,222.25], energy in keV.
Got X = 0.9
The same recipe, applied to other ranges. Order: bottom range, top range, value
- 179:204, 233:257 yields 0.76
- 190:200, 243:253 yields 0.80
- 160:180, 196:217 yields 0.97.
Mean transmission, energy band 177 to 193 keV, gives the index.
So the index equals 200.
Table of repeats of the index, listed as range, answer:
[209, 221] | 196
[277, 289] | 199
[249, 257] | 179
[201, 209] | 199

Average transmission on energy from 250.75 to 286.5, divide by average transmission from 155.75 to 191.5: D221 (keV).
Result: 0.94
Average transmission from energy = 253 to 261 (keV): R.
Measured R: 194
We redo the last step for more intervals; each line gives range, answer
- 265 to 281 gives 194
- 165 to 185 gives 207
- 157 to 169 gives 199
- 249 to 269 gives 185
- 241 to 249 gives 150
